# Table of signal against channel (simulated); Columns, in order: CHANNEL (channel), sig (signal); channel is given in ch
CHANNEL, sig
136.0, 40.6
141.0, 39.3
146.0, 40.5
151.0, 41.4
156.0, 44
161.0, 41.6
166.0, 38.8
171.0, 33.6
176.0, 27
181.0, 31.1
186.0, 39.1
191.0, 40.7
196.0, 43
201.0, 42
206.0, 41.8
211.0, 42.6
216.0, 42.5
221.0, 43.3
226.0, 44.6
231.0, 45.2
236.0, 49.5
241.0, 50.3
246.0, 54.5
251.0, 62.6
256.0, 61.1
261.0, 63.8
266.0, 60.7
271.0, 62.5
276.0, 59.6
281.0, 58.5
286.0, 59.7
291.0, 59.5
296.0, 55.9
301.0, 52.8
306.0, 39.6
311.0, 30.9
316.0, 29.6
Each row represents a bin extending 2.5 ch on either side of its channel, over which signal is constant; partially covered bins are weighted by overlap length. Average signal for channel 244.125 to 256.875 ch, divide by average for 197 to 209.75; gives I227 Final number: 1.4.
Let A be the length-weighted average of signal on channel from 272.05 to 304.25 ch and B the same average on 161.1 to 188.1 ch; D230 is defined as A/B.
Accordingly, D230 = 1.7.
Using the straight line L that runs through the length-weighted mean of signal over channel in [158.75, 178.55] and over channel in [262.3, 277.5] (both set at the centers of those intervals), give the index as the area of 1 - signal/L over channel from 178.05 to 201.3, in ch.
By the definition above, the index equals 1.2 ch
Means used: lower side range 35.2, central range 38.7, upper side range 61.2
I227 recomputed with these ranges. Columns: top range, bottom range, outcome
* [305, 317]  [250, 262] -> 0.53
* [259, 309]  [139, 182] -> 1.51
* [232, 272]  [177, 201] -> 1.51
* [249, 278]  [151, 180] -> 1.67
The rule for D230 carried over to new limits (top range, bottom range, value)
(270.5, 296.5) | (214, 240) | 1.31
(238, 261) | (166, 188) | 1.73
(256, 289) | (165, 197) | 1.70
